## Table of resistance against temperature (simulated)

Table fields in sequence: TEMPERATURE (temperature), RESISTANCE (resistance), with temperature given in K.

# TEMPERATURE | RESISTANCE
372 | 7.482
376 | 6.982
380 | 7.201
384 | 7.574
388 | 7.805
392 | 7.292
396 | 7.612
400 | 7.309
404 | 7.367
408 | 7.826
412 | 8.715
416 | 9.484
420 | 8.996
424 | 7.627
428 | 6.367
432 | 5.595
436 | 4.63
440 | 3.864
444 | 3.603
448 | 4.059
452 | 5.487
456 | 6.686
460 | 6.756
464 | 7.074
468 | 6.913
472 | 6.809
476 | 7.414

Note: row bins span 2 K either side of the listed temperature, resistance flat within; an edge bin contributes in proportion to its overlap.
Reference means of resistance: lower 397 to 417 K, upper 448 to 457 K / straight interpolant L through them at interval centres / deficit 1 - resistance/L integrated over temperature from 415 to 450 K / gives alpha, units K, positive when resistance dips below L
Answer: 4.49 K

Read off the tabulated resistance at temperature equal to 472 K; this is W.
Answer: 6.809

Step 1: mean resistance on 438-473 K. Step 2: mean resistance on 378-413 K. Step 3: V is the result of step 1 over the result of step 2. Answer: 0.74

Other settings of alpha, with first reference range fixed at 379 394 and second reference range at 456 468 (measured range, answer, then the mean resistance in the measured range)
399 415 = -1.36 K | 7.94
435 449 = 6.05 K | 4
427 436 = 1.88 K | 5.64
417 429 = -1.21 K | 7.92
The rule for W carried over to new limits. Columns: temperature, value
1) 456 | 6.686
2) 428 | 6.367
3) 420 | 8.996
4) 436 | 4.63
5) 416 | 9.484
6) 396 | 7.612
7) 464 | 7.074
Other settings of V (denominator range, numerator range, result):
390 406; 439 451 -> 0.54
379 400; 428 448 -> 0.61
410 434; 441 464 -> 0.69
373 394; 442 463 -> 0.73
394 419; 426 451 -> 0.58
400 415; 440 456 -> 0.58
